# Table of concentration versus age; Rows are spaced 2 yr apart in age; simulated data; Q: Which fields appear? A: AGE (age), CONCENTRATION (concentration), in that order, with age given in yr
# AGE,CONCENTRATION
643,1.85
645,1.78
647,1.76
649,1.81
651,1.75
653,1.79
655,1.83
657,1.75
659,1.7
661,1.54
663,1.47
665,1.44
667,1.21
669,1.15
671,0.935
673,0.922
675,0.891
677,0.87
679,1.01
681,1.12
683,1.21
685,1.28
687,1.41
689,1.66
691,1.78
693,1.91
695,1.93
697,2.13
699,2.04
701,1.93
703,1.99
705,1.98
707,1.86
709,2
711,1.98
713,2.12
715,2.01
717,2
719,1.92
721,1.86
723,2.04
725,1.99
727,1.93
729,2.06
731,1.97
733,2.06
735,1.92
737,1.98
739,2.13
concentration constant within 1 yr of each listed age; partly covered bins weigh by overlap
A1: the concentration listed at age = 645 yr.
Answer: 1.78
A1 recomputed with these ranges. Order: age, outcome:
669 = 1.15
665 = 1.44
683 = 1.21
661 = 1.54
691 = 1.78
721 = 1.86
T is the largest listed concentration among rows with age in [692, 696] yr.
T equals 1.93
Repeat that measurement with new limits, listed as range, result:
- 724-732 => 2.06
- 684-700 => 2.13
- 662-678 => 1.47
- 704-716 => 2.12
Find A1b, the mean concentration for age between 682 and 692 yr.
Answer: 1.47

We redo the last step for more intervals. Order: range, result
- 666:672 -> 1.1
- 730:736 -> 1.98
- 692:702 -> 1.99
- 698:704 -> 1.99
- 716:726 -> 1.96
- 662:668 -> 1.37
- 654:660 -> 1.76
